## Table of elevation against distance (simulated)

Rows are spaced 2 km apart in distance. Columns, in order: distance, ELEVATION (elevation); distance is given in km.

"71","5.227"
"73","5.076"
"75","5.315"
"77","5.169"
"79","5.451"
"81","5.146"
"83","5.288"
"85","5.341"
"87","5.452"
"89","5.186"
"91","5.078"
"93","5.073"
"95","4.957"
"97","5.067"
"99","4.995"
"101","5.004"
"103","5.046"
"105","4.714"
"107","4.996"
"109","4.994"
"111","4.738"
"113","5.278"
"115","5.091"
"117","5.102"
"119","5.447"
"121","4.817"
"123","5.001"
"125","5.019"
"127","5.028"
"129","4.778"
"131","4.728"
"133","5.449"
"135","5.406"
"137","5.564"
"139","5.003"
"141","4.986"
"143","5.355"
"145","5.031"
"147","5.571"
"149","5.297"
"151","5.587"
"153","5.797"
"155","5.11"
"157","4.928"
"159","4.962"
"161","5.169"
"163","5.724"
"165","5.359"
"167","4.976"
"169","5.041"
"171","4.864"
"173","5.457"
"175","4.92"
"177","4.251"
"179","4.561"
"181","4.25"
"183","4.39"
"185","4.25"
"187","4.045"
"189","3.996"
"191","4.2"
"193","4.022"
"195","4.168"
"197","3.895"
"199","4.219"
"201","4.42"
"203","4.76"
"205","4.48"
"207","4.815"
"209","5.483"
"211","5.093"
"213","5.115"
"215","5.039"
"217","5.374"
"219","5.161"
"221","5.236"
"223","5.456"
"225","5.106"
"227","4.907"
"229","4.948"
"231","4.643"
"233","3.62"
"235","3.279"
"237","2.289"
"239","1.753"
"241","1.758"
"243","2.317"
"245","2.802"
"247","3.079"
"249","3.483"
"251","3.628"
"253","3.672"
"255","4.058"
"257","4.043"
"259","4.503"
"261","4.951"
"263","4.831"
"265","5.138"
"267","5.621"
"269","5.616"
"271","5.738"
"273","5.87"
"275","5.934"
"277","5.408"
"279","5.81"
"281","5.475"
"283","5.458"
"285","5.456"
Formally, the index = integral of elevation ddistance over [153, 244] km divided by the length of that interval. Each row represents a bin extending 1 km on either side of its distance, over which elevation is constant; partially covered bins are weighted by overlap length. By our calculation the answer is 4.5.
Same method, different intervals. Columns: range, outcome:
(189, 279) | 4.42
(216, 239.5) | 4.37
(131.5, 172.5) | 5.25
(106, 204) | 4.9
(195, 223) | 4.85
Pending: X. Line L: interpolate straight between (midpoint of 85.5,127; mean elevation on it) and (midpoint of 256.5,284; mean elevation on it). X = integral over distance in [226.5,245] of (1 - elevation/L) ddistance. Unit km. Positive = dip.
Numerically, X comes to 7.2 km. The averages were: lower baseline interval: 5.06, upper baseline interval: 5.34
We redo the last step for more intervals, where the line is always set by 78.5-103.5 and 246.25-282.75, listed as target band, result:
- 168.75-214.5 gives 3.9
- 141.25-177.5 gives -1.2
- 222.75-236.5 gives 1.3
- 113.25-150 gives -0.5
